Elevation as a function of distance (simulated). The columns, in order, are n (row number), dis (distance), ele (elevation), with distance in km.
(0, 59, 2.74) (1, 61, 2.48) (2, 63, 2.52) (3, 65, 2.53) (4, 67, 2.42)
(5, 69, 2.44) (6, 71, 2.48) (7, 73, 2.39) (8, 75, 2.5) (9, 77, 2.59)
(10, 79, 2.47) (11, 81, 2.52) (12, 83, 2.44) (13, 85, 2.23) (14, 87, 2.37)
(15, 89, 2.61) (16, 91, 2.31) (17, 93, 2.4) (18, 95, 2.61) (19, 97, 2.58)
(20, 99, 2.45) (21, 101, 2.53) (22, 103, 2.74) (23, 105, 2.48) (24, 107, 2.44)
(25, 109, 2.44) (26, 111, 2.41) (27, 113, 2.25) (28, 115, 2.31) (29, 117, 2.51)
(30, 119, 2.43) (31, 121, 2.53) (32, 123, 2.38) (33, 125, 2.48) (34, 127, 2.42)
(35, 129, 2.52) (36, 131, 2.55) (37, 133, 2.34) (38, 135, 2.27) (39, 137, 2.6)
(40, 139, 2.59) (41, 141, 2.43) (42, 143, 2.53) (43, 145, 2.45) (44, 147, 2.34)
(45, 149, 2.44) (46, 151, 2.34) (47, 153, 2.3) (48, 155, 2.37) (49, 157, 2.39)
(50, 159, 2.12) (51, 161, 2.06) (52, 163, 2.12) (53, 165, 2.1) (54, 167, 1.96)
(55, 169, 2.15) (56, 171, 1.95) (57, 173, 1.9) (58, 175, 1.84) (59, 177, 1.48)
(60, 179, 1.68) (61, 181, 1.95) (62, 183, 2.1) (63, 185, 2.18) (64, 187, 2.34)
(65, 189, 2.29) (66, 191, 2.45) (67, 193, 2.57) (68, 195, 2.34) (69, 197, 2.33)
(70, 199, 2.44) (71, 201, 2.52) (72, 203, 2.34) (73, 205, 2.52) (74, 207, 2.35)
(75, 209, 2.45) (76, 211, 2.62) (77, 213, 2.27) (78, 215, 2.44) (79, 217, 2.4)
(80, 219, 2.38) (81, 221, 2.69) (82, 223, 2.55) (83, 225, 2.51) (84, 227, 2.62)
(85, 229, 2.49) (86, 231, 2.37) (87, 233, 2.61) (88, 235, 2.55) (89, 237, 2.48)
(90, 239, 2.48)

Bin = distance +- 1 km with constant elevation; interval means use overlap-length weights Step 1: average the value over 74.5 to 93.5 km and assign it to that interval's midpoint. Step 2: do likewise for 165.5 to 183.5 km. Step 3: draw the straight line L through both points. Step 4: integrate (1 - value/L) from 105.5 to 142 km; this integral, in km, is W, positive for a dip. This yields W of -4.0 km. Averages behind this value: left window 2.44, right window 1.89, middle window 2.44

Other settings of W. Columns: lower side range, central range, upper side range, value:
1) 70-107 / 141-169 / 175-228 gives 1.41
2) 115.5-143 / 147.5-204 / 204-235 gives 6.72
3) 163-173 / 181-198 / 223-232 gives -0.76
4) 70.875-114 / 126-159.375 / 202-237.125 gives 0.73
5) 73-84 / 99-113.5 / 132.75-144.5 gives 0.03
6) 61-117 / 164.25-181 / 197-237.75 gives 3.99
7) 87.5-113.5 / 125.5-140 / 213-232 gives 0.07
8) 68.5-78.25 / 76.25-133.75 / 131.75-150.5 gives 0.08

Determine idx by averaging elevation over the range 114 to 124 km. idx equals 2.43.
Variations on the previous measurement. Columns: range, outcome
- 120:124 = 2.46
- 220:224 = 2.62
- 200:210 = 2.44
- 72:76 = 2.45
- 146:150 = 2.39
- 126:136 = 2.42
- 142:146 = 2.49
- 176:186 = 1.88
